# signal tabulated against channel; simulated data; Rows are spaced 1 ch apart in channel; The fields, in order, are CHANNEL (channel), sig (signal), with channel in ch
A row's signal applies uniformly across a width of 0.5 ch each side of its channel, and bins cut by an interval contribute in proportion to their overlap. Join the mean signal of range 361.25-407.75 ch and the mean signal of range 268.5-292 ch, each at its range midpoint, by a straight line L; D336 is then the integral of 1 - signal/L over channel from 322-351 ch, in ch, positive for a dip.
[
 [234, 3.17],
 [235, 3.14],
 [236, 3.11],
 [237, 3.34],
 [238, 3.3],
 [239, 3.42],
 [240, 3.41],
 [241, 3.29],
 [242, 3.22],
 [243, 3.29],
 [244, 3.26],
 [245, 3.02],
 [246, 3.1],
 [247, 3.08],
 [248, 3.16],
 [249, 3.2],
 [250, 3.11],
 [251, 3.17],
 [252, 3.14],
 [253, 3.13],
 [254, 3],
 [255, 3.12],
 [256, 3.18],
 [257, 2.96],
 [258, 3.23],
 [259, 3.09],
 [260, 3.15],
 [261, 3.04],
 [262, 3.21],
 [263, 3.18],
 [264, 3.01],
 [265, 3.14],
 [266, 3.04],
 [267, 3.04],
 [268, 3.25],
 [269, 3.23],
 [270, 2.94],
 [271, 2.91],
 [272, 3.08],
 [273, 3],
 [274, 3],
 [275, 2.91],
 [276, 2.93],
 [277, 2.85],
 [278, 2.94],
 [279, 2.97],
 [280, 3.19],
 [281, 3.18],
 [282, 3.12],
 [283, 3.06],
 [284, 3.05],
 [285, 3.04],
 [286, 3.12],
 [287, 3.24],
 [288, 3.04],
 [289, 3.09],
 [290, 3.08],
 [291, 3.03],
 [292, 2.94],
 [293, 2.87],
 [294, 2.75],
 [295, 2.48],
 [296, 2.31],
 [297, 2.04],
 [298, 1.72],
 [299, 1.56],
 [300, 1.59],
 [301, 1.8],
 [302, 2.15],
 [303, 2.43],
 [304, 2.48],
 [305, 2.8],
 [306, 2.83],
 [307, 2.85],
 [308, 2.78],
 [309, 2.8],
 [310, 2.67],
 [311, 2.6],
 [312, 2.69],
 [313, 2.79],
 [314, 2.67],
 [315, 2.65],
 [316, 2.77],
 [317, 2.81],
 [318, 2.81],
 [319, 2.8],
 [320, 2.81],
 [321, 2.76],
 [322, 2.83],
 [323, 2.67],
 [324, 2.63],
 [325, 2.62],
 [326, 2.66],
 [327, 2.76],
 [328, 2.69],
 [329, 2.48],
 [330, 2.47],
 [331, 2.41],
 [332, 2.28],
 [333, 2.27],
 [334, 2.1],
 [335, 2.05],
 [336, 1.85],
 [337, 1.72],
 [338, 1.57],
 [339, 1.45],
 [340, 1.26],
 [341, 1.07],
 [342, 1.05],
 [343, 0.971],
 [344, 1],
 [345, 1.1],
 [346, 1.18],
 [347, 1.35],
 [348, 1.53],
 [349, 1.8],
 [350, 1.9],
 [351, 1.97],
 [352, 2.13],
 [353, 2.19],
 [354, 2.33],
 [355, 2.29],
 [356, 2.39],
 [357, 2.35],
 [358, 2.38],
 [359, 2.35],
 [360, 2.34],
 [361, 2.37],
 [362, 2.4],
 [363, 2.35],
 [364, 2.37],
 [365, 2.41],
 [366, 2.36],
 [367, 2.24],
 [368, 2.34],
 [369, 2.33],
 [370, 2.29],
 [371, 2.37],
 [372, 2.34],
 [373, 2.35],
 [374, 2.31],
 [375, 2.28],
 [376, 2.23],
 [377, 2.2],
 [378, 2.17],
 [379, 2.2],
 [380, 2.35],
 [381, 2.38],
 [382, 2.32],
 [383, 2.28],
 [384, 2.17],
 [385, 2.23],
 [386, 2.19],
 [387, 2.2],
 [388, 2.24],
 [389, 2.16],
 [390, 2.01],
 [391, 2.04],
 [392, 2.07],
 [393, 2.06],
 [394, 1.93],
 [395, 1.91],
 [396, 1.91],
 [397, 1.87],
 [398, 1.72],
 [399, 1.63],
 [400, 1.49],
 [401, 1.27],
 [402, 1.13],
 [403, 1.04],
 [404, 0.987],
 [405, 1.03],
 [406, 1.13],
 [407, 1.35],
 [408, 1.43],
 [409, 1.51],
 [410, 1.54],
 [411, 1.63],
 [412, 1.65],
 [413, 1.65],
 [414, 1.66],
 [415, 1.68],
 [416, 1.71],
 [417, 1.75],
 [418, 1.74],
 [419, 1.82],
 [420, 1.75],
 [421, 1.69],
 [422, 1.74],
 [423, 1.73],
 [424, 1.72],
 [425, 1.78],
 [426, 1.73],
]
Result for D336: 6.9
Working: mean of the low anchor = 3.04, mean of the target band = 1.91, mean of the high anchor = 2.01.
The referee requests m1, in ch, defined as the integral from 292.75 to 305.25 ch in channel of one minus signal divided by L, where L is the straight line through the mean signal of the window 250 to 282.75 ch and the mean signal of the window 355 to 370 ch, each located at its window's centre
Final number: 2.8 ch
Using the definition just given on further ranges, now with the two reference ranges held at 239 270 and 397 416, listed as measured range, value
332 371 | 1.7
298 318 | 0.3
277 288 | -1.0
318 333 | -1.8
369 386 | -5.0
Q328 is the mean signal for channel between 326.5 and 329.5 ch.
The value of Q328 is 2.64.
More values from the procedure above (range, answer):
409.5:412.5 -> 1.61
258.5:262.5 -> 3.12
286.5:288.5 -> 3.14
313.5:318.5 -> 2.74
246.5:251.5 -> 3.14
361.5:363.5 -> 2.38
